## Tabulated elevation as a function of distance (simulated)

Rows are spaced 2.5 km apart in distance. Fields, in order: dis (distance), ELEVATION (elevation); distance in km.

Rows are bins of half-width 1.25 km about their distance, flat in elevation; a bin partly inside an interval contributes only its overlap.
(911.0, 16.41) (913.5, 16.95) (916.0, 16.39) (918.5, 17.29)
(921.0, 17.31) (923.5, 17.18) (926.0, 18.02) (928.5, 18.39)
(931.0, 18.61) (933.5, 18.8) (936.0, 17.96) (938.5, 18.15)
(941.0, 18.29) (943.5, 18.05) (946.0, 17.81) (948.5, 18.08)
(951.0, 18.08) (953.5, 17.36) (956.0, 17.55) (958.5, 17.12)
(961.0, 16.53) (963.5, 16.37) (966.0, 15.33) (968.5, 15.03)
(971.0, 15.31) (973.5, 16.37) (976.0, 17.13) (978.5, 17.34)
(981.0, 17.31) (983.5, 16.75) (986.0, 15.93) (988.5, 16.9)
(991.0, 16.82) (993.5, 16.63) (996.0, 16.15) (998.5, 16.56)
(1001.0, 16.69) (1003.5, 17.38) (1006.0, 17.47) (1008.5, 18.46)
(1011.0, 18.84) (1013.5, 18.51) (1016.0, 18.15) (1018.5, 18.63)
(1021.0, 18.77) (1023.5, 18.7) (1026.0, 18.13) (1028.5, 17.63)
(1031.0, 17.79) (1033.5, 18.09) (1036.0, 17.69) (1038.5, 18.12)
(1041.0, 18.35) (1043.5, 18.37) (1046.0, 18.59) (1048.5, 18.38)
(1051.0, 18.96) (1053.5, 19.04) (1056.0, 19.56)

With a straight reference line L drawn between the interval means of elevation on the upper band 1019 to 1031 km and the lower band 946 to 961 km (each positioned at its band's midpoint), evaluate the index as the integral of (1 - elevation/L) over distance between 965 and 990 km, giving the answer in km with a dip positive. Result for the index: 2.0 km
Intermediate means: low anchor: 17.6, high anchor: 18.3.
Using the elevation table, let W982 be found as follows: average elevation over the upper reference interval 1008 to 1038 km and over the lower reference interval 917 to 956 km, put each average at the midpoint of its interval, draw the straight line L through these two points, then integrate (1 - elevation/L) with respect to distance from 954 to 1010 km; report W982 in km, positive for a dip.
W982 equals 4.4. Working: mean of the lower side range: 17.9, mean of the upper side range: 18.3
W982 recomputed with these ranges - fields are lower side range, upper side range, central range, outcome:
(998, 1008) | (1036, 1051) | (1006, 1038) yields -0.96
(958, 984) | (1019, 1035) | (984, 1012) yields 0.35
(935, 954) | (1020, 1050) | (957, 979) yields 2.19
